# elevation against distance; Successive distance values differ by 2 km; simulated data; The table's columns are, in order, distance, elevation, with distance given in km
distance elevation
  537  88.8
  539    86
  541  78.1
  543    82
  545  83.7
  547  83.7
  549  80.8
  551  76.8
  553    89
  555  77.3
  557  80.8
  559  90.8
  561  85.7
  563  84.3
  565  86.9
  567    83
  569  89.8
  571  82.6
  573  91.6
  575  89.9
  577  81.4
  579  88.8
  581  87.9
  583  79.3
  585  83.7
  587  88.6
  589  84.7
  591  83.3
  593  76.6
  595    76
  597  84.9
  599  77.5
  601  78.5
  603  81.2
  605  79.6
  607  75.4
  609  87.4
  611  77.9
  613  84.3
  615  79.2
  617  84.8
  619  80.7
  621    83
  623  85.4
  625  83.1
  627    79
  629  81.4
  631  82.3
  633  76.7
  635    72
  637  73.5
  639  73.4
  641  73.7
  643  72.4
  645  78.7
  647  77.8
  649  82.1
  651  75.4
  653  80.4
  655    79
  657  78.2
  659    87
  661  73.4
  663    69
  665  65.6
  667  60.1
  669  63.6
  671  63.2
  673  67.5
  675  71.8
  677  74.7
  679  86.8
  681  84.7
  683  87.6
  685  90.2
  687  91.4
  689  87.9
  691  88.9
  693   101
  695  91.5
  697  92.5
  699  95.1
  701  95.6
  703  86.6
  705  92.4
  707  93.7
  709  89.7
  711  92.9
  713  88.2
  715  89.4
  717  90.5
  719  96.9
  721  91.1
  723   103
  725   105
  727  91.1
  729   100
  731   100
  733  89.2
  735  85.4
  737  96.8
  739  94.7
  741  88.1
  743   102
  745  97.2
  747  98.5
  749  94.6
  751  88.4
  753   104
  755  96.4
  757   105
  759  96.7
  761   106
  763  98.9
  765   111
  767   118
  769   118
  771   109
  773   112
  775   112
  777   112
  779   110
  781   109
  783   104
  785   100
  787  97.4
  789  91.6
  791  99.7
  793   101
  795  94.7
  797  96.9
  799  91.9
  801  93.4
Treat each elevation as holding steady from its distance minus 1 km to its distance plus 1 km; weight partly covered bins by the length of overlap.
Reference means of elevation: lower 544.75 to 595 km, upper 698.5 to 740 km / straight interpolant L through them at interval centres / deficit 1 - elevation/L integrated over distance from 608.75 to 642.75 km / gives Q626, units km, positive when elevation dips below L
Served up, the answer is 3.2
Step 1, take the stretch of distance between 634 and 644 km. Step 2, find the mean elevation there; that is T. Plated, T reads 73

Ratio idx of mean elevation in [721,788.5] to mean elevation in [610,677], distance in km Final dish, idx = 1.33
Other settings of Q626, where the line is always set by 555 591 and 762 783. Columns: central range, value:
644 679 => 8.3 km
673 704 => 3.8 km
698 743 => 4.5 km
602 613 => 1.1 km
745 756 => 1.2 km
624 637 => 2.0 km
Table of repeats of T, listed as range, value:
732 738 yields 90.5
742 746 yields 99.6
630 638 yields 76.1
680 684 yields 86.2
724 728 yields 98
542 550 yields 82.5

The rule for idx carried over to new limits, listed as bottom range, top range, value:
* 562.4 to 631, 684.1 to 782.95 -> 1.18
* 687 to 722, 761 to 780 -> 1.21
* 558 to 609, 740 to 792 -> 1.23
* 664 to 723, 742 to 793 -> 1.21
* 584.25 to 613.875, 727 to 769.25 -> 1.22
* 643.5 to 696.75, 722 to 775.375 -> 1.27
